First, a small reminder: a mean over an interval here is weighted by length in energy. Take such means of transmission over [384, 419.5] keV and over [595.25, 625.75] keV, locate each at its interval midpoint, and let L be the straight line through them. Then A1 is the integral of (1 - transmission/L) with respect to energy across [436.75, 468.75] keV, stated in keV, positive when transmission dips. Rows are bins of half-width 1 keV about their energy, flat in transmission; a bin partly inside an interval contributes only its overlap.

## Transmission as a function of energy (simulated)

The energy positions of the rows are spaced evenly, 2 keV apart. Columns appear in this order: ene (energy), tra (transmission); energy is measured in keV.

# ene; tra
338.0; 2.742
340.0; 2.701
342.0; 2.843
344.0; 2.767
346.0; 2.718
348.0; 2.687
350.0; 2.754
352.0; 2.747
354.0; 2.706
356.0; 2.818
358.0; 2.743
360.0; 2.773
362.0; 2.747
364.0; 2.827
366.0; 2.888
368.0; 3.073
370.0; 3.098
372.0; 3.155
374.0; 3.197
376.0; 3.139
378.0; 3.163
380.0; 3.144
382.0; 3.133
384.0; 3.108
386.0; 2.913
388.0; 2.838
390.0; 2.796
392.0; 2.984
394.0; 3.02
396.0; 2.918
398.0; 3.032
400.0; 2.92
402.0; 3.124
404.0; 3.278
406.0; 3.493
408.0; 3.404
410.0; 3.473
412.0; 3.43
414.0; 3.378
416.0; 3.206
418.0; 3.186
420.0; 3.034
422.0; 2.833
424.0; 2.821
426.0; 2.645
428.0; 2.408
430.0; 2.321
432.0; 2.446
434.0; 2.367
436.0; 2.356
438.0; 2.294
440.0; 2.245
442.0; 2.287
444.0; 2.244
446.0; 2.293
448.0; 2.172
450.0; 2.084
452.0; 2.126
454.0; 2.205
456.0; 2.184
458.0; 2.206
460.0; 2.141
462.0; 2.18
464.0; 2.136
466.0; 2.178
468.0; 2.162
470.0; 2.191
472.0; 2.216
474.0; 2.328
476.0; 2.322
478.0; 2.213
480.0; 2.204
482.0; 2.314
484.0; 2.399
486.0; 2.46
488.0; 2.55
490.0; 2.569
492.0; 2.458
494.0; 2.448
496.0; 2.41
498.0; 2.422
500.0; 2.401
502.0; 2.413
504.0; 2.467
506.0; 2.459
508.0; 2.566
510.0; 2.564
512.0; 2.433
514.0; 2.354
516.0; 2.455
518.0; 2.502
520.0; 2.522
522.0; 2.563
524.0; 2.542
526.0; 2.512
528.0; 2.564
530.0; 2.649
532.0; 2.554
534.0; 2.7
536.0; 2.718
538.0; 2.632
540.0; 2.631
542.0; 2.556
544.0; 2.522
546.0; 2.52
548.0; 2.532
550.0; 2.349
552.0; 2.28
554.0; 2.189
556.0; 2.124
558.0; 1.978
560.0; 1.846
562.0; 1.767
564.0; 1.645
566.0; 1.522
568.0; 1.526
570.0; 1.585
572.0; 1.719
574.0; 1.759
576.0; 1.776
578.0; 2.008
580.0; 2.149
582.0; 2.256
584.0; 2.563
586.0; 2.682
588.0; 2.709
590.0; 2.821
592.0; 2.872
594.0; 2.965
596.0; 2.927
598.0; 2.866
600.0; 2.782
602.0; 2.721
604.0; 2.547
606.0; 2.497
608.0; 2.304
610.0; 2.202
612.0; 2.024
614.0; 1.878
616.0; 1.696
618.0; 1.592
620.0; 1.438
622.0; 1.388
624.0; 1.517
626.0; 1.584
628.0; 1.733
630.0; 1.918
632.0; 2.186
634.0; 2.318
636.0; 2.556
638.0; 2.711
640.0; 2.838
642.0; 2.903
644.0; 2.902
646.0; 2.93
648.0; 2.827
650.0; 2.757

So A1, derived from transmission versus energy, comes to 7.7 keV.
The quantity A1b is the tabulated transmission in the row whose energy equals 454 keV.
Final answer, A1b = 2.205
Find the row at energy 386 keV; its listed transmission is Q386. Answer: 2.913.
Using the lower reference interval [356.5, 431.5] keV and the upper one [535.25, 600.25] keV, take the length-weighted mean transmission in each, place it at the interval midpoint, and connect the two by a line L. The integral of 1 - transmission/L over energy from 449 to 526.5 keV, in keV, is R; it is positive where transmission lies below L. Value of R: 7.7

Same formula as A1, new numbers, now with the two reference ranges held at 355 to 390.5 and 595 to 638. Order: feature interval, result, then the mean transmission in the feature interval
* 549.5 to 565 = 2.2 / 2.01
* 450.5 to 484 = 5.6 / 2.21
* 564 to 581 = 4.0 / 1.75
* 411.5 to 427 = -1.3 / 3.05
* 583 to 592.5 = -2.0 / 2.72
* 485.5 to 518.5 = 0.9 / 2.47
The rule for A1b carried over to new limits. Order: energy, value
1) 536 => 2.718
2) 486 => 2.46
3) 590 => 2.821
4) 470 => 2.191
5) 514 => 2.354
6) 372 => 3.155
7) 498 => 2.422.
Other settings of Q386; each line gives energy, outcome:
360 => 2.773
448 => 2.172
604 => 2.547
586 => 2.682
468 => 2.162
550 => 2.349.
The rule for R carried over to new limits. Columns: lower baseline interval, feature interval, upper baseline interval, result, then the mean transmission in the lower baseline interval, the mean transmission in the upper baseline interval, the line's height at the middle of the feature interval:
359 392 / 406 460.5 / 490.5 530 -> 3.54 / 3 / 2.48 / 2.78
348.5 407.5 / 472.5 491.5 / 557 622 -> 1.54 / 2.98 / 2.16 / 2.58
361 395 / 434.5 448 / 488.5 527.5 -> 2.32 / 3.01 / 2.48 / 2.75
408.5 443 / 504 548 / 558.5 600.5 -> -2.62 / 2.76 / 2.22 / 2.4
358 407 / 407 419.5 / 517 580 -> -1.97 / 3.03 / 2.23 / 2.88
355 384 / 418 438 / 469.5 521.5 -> 0.96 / 3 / 2.41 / 2.73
